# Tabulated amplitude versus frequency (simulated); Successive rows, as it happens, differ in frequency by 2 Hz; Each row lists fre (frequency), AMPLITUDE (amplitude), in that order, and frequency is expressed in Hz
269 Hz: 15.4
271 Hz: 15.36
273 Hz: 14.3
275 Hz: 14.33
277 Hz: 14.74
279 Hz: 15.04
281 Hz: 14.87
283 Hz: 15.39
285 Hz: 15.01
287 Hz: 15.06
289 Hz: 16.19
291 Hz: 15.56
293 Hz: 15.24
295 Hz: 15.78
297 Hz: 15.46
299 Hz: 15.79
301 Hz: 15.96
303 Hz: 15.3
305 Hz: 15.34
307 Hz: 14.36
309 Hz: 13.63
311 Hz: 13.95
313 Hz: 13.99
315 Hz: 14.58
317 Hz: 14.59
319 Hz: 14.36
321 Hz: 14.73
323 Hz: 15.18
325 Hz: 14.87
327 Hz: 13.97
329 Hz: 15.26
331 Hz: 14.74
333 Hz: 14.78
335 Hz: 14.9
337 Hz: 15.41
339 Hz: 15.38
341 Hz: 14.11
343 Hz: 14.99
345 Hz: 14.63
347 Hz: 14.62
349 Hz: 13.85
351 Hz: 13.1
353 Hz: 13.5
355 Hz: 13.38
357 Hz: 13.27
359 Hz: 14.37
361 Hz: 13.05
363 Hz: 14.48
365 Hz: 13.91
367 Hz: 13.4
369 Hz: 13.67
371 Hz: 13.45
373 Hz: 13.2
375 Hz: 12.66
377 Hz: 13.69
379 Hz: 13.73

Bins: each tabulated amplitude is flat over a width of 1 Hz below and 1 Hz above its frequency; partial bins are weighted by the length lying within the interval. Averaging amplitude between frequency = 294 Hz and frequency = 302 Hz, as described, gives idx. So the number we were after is 15.7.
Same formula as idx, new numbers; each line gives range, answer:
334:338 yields 15.2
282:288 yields 15.2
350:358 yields 13.3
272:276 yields 14.3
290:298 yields 15.5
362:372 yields 13.8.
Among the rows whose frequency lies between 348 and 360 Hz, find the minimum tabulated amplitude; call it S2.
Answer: 13.1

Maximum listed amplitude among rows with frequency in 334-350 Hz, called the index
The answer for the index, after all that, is 15.41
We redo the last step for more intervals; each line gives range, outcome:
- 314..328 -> 15.18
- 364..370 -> 13.91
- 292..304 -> 15.96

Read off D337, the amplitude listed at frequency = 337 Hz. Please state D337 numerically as 15.41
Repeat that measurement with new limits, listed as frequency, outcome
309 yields 13.63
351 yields 13.1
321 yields 14.73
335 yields 14.9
